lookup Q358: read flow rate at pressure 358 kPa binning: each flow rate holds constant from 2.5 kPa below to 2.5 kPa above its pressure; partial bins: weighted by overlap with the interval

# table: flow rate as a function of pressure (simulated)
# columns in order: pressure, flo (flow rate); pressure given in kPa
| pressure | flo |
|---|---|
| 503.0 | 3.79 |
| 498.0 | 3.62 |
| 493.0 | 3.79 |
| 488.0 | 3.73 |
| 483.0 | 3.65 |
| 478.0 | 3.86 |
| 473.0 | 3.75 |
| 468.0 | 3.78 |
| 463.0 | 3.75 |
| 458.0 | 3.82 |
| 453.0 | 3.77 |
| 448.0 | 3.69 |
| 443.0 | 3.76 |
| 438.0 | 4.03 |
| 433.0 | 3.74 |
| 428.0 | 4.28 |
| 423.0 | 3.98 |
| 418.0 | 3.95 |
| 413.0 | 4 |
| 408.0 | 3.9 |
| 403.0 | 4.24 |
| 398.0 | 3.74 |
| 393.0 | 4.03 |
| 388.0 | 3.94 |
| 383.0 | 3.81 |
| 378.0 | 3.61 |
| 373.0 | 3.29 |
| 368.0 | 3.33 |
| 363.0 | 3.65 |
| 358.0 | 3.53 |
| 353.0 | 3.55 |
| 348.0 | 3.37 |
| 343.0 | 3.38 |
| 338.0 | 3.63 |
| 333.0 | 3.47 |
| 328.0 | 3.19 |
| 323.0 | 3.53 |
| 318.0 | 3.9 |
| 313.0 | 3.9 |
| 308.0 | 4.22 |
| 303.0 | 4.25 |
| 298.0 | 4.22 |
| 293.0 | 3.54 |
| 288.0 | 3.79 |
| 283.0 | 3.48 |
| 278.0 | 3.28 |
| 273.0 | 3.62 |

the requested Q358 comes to 3.53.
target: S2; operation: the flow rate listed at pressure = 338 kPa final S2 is 3.63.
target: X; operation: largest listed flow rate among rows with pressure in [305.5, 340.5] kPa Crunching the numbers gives 4.22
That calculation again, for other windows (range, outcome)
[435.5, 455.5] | 4.03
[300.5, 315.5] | 4.25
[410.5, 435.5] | 4.28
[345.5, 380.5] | 3.65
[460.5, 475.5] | 3.78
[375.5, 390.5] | 3.94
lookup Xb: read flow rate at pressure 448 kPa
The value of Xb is 3.69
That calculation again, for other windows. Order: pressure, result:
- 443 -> 3.76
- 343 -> 3.38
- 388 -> 3.94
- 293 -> 3.54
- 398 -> 3.74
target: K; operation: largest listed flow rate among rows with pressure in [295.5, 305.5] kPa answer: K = 4.25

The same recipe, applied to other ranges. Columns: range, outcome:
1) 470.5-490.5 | 3.86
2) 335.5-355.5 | 3.63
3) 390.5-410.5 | 4.24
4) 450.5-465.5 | 3.82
